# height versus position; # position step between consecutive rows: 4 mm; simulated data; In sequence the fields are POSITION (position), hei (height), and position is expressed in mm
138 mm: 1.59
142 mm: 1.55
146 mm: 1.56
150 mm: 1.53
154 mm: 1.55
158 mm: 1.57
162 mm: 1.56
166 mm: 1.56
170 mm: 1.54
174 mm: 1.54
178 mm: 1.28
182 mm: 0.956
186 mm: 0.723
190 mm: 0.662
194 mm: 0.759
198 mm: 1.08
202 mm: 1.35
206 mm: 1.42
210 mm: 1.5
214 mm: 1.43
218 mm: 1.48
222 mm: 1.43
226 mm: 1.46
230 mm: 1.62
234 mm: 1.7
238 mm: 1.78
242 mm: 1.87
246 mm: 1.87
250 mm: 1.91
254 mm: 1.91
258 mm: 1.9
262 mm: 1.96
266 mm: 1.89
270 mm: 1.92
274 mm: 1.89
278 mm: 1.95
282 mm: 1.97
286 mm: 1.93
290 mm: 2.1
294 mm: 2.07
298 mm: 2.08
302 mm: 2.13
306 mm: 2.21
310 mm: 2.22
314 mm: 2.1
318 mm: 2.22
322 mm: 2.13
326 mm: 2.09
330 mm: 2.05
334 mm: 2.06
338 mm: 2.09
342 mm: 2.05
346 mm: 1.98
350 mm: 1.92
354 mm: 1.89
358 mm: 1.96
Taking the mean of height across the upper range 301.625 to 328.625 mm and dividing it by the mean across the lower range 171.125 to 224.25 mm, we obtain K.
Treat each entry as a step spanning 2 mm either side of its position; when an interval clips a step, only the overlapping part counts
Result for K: 1.79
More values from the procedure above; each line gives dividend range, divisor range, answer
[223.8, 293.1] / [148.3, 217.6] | 1.44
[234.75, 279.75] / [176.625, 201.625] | 2.03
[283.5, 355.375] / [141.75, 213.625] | 1.58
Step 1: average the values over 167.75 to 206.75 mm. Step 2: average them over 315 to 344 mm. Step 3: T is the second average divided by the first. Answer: 1.9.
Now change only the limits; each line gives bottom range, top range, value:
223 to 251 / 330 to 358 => 1.16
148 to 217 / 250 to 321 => 1.56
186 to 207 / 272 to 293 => 1.96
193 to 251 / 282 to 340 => 1.39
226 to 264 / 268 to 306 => 1.11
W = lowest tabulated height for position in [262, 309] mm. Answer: 1.89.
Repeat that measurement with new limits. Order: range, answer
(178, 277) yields 0.662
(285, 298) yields 1.93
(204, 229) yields 1.42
